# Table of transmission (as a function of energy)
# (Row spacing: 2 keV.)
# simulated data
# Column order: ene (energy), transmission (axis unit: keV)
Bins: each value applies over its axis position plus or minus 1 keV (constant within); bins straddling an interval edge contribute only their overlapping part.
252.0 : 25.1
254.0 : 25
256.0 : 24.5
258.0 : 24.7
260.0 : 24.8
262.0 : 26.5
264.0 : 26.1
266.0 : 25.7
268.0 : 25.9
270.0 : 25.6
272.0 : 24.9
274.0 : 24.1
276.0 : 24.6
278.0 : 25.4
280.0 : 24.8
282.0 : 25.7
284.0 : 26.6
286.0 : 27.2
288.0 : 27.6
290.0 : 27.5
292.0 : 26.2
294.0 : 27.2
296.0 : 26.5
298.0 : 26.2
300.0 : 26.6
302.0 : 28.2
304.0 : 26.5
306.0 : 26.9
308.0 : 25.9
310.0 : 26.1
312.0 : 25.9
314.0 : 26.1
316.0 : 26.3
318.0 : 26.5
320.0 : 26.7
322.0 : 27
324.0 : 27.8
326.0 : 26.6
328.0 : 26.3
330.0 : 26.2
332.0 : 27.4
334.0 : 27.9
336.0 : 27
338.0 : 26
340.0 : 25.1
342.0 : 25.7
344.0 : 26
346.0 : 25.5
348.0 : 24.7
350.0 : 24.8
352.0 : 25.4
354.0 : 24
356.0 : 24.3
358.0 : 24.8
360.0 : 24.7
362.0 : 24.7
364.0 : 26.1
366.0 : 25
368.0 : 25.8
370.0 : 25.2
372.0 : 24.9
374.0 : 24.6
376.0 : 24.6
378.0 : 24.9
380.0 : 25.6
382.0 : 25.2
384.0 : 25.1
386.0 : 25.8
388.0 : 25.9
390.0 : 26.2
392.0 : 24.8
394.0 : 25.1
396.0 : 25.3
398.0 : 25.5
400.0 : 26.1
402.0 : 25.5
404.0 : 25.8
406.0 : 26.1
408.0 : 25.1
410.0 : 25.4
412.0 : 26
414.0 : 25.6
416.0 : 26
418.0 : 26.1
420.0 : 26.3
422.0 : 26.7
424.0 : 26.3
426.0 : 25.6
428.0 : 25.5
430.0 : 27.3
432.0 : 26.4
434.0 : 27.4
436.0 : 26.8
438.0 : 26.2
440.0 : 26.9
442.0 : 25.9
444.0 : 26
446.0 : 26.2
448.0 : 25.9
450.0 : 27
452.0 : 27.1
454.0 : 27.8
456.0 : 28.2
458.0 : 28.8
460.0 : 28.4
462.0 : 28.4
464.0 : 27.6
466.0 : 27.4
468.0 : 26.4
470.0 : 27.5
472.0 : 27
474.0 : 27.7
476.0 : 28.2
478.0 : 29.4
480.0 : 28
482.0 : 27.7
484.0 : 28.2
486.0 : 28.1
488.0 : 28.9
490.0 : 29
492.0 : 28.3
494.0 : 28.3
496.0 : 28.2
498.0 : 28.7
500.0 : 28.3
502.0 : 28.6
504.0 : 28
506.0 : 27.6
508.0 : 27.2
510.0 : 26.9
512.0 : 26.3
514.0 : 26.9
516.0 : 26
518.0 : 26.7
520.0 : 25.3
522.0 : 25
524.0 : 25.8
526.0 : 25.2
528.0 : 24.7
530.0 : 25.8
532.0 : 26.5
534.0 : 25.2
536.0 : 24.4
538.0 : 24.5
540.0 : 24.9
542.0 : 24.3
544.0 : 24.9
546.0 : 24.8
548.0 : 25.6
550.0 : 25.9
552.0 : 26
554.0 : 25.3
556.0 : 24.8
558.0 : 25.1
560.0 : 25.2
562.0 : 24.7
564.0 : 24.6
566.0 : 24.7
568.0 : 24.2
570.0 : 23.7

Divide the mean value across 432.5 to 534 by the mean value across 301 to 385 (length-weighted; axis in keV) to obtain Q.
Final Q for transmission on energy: 1.1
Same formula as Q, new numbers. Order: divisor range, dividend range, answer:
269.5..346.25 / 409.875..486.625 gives 1.03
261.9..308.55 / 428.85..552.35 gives 1.03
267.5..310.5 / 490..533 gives 1.03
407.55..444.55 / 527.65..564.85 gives 0.96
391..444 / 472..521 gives 1.07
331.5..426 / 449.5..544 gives 1.06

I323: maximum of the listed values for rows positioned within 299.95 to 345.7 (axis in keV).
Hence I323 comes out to 28.2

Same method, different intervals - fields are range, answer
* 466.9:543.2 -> 29.4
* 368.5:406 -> 26.2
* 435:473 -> 28.8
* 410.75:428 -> 26.7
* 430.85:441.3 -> 27.4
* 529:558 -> 26.5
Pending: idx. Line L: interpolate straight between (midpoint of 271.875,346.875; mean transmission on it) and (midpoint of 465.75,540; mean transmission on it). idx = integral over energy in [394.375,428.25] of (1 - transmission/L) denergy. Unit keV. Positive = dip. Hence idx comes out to 1.1 keV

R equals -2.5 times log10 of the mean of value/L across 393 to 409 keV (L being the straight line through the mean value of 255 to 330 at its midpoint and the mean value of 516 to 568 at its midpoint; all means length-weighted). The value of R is 0.01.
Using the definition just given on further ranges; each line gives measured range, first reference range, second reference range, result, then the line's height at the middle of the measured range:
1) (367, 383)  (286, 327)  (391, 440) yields 0.05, 26.3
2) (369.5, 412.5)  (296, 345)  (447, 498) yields 0.07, 27.2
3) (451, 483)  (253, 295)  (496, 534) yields -0.06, 26.5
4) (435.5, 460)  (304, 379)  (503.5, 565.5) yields -0.05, 25.7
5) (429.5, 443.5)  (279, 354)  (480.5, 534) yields 0.01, 26.8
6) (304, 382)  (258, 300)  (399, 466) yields 0.02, 26.2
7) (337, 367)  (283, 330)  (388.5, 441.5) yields 0.05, 26.4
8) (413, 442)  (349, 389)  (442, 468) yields 0.01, 26.6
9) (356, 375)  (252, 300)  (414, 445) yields 0.05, 26.1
